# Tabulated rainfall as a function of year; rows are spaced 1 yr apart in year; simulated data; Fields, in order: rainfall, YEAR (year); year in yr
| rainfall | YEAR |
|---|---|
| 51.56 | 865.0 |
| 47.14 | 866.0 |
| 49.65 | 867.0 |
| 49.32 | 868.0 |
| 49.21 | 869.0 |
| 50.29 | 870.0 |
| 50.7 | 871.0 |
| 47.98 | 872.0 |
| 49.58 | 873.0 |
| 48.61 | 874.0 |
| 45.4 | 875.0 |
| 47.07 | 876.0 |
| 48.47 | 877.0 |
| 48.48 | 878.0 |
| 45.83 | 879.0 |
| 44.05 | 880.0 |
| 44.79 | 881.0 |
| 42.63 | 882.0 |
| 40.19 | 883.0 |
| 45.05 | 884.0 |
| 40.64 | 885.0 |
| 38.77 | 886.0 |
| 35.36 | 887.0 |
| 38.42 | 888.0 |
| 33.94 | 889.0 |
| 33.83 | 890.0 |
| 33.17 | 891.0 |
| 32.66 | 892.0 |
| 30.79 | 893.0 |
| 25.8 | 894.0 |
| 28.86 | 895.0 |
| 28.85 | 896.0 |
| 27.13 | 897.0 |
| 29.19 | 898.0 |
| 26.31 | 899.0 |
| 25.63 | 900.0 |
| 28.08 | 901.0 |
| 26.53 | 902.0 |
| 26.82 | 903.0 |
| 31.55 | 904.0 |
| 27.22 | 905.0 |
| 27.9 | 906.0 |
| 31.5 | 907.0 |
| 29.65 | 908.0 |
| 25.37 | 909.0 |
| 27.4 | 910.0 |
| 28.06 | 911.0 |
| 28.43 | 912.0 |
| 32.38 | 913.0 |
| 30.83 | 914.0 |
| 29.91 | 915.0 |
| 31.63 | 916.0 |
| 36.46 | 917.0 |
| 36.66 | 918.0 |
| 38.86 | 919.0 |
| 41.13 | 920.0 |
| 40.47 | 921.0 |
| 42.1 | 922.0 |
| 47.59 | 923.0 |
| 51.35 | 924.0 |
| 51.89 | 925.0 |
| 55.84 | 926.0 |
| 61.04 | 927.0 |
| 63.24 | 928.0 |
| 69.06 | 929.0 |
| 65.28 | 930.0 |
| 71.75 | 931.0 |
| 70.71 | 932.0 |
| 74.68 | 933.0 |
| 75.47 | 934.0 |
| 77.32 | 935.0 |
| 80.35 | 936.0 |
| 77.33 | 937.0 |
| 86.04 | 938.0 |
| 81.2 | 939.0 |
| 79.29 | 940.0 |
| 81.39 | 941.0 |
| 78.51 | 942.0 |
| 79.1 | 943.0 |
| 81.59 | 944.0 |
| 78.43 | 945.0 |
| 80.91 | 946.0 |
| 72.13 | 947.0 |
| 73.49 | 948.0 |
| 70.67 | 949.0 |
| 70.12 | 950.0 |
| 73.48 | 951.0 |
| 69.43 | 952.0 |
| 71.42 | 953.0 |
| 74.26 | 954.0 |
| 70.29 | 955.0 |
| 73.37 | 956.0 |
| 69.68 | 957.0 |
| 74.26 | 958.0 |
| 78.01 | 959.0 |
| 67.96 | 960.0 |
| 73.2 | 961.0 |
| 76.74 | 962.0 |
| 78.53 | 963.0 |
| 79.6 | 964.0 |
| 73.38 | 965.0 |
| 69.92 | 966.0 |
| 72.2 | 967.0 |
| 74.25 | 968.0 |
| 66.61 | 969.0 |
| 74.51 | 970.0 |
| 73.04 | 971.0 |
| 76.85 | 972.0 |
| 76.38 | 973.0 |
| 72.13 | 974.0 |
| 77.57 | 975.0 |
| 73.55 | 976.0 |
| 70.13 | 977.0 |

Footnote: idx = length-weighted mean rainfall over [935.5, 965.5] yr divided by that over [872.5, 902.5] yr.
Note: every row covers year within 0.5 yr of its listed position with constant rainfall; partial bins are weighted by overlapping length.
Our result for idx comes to 2.04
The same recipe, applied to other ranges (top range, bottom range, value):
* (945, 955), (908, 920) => 2.30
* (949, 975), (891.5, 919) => 2.48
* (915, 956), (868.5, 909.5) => 1.77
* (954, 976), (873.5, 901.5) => 1.99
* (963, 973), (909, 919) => 2.35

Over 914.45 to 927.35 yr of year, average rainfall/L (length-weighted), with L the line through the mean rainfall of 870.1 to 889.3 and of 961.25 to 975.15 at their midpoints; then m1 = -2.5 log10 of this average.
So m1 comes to 0.33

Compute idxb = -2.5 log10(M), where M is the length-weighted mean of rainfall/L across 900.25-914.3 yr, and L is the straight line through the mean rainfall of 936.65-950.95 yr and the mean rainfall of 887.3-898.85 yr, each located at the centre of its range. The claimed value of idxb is 0.47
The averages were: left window 31.1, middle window 28.6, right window 77.7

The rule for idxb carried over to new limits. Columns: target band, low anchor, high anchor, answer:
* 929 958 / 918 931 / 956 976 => -0.21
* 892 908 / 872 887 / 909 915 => 0.22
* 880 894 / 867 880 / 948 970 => 0.35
